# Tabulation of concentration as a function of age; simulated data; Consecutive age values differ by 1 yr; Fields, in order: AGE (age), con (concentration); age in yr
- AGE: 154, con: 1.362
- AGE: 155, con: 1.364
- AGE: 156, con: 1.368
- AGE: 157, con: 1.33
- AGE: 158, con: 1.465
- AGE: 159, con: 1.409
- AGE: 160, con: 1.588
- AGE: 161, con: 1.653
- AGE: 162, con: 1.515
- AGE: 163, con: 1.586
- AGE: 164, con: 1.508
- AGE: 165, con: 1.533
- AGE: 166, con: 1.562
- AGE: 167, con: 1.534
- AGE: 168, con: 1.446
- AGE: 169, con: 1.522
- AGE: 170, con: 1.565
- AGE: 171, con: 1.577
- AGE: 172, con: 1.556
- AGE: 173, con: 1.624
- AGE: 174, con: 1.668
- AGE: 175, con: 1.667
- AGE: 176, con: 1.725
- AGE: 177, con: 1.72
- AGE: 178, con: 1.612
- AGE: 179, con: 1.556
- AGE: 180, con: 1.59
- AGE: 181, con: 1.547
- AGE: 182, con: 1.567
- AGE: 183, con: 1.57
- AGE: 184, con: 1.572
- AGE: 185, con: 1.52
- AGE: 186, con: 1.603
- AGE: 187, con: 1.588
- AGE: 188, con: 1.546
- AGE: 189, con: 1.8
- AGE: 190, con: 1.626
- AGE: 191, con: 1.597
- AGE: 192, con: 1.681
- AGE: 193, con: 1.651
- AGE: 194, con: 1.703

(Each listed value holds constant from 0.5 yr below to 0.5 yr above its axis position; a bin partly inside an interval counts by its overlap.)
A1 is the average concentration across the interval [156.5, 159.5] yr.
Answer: 1.4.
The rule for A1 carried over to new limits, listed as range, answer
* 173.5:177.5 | 1.7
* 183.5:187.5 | 1.57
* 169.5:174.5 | 1.6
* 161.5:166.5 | 1.54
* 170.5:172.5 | 1.57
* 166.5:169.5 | 1.5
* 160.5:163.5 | 1.58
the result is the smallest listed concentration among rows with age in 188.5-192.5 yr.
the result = 1.597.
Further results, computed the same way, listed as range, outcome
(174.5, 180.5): 1.556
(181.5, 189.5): 1.52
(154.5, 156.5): 1.364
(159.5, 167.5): 1.508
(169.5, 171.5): 1.565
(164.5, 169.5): 1.446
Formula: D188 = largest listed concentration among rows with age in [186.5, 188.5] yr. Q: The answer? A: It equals 1.588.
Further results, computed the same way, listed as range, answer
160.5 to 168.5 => 1.653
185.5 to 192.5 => 1.8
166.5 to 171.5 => 1.577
